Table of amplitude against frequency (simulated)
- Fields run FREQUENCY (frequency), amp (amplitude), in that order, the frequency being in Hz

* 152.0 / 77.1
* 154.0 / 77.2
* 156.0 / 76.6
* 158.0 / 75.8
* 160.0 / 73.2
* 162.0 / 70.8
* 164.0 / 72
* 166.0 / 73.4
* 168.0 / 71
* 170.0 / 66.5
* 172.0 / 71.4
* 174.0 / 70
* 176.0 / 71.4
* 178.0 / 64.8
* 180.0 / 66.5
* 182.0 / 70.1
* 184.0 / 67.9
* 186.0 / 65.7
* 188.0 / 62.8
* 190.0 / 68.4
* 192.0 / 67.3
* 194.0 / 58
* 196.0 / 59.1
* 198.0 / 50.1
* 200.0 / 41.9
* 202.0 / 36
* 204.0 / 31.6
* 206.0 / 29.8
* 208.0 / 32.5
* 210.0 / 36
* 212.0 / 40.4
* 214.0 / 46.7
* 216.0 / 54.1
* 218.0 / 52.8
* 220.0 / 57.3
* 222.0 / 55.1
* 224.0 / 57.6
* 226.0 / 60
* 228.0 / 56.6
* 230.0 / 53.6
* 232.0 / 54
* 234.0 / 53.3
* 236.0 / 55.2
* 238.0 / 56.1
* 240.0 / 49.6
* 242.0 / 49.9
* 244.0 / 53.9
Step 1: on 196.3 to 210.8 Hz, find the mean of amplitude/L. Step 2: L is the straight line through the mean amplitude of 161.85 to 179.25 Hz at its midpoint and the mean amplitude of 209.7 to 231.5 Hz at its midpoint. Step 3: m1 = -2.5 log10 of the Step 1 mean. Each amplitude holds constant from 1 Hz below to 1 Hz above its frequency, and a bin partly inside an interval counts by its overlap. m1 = 0.47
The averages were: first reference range 70.1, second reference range 52.4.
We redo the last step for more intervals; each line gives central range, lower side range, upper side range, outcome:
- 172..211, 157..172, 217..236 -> 0.17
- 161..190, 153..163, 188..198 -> -0.01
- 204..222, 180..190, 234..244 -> 0.33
